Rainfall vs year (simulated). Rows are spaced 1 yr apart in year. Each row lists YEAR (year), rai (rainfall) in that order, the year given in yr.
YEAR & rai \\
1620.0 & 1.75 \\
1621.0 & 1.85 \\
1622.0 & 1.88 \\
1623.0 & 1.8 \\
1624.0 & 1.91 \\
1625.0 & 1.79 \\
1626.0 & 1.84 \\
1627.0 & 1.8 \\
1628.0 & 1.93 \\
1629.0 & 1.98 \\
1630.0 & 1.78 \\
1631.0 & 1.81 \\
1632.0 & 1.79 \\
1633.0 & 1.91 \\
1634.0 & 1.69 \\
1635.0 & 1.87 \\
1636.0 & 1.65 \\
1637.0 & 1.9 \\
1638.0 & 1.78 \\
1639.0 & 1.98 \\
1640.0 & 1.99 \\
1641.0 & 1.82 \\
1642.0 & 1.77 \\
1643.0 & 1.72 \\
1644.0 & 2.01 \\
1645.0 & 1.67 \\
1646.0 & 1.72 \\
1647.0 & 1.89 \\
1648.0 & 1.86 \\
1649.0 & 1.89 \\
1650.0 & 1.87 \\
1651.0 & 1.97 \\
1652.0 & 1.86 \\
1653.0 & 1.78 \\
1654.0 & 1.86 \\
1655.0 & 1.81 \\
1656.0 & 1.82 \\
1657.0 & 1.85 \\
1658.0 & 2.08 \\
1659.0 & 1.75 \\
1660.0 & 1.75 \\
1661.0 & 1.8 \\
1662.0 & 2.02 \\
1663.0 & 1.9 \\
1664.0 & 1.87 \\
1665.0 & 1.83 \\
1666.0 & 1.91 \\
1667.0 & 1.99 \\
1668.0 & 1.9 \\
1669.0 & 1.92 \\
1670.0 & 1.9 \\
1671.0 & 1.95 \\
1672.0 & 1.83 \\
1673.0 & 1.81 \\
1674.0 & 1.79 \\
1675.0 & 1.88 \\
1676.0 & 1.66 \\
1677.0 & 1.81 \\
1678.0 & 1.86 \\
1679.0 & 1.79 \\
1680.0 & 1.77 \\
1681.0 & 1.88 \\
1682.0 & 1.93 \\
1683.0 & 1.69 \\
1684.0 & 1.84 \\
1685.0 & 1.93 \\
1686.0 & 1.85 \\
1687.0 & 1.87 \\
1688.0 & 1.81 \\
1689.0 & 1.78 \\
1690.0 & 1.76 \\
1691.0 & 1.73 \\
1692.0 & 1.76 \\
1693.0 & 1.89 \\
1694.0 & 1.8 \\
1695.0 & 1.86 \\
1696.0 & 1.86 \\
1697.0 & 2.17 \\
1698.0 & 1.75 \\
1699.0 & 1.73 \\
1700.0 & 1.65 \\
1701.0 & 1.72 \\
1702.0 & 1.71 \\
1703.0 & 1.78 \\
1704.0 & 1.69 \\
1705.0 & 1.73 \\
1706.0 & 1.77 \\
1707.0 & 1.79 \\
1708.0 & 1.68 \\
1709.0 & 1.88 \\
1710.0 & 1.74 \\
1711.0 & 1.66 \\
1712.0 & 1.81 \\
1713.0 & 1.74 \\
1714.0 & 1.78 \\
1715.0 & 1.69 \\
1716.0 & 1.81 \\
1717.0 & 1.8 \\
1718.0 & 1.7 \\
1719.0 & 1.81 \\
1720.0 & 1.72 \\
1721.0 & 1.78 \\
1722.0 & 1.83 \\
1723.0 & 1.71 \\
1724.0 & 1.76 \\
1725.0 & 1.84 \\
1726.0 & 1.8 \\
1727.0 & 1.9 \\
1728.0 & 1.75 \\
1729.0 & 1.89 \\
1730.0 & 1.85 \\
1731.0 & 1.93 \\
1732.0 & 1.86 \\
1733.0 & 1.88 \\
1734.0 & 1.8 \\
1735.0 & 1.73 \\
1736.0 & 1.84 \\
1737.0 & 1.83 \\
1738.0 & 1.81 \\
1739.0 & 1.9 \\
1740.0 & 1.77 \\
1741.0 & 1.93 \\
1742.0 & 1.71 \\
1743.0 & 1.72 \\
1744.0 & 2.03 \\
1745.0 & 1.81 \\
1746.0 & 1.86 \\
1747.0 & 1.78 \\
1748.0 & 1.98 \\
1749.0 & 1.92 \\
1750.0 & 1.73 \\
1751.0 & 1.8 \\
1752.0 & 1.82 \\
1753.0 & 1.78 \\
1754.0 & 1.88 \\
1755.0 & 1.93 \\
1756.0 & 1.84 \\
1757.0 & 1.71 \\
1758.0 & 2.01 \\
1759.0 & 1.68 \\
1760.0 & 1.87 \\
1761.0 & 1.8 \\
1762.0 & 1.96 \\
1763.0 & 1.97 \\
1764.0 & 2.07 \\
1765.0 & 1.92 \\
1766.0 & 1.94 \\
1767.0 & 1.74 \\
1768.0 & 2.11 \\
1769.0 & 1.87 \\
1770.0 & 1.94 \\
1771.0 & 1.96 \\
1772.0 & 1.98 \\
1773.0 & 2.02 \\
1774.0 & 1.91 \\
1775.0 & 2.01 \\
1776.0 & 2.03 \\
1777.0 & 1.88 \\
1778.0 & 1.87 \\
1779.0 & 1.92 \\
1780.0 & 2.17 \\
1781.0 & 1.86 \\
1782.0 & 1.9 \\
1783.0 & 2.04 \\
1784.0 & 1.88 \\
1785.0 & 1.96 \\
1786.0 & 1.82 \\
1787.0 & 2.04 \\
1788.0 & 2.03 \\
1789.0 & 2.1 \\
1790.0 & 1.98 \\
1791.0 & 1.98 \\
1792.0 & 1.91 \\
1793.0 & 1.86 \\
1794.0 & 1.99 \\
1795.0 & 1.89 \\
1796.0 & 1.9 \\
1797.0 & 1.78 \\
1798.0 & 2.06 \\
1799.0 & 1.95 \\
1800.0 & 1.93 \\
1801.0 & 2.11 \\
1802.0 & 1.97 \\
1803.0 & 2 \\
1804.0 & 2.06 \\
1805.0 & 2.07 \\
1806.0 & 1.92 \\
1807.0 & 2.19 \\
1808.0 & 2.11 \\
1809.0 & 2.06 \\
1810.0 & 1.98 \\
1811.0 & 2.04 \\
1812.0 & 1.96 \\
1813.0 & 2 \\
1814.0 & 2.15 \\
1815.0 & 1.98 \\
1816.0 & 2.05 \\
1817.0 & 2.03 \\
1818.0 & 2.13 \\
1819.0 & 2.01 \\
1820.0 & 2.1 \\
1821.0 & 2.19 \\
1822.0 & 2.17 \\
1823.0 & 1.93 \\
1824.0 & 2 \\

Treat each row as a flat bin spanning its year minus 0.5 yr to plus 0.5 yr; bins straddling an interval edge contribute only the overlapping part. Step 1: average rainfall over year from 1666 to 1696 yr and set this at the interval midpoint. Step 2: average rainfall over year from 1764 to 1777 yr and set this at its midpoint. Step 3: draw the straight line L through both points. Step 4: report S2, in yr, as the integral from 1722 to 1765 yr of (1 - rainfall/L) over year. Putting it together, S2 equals 1.7 yr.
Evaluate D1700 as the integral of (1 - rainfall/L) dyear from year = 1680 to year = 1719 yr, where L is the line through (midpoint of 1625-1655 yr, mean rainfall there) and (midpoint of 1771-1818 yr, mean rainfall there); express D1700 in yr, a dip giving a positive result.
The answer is 2.2 yr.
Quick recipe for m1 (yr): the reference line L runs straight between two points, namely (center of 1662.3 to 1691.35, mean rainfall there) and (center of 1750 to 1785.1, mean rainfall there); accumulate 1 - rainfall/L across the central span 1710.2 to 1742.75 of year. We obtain 1.42 yr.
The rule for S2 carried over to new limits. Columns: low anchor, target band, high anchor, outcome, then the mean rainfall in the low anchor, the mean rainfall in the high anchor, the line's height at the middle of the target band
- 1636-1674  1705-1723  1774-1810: 1.4 yr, 1.86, 1.98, 1.91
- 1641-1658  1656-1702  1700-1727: -0.9 yr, 1.84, 1.76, 1.8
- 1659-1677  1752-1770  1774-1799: 0.4 yr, 1.86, 1.95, 1.93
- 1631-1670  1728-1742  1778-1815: 0.7 yr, 1.85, 1.99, 1.93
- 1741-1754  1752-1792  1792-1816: -0.5 yr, 1.83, 2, 1.91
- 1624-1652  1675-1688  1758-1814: 0.4 yr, 1.84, 1.96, 1.88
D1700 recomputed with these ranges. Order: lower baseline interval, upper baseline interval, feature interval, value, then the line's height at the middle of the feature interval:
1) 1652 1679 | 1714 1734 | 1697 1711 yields 0.54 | 1.82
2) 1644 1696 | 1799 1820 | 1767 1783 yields 0.26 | 1.99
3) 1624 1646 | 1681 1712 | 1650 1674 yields -0.78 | 1.82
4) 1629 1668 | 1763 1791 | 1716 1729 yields 0.86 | 1.91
